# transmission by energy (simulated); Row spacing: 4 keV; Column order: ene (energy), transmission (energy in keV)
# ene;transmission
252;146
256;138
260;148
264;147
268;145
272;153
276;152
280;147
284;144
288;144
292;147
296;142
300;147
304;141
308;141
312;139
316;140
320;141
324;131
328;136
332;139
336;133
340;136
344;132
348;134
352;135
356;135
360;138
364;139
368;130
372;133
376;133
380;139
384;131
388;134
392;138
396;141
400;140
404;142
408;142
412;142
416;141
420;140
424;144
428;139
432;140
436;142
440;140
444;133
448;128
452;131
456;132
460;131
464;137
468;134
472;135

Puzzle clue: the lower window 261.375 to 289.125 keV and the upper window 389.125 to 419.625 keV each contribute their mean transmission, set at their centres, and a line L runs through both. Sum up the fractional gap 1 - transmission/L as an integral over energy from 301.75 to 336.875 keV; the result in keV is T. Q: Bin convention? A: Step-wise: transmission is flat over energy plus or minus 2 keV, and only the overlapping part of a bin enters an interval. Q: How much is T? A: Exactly 1.7 keV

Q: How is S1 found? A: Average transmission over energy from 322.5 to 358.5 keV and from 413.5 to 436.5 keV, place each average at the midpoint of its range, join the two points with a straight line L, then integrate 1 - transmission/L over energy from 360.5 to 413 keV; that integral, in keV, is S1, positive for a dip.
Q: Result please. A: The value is 0.4 keV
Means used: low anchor 135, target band 137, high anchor 141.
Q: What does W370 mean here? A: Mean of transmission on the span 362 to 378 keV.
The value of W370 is 134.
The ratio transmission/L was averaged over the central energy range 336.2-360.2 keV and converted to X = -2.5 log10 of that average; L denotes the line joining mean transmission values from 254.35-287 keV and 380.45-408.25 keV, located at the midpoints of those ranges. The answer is 0.05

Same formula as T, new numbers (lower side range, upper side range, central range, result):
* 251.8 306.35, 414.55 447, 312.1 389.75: 4.1 keV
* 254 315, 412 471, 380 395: 0.4 keV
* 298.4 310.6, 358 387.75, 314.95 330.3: 0.4 keV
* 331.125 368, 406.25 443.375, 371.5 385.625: 0.3 keV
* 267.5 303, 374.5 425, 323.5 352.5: 1.7 keV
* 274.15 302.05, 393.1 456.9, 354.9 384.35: 1.4 keV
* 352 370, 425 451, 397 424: -1.0 keV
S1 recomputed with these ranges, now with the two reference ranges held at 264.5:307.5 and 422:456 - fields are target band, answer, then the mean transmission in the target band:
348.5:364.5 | 0.6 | 136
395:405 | -0.1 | 141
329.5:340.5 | 0.5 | 136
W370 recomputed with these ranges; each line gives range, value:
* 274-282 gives 150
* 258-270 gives 147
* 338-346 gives 134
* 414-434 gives 141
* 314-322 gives 140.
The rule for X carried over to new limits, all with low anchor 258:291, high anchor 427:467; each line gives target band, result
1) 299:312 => 0.02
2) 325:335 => 0.06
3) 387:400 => 0.01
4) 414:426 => -0.04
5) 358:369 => 0.04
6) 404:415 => -0.03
